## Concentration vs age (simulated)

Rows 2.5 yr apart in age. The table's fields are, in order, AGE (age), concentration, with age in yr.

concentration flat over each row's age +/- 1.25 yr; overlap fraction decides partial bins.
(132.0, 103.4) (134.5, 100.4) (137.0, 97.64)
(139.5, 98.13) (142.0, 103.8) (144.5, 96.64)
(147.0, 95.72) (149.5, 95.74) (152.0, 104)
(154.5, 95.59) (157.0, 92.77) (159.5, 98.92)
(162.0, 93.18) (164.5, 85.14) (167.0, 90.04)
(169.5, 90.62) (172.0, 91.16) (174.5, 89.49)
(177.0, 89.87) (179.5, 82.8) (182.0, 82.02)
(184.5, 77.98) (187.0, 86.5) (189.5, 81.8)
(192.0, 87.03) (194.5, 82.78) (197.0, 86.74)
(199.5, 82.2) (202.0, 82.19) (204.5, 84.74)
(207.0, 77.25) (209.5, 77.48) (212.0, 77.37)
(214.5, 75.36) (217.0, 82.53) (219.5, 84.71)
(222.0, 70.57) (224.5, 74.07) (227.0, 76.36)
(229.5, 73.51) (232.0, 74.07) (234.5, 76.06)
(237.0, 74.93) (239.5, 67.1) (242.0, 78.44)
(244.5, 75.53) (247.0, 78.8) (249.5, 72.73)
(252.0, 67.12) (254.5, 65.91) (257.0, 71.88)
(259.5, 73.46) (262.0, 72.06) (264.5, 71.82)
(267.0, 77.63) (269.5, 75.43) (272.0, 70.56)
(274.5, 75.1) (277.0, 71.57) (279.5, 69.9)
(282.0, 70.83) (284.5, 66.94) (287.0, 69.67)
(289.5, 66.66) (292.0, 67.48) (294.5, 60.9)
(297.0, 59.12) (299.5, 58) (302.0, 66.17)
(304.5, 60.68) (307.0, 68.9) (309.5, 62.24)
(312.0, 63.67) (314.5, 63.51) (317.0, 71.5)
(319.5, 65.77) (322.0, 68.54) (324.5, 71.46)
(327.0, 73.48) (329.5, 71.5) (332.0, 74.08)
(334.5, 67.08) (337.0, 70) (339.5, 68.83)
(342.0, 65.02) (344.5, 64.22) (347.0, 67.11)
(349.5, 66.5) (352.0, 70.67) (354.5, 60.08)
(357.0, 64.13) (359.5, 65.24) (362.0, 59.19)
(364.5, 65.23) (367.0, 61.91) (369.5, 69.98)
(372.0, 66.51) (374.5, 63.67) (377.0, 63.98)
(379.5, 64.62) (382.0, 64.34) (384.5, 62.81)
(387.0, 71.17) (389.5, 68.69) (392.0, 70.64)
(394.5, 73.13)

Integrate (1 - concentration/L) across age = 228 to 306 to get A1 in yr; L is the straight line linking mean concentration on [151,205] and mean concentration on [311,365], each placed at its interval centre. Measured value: 6.3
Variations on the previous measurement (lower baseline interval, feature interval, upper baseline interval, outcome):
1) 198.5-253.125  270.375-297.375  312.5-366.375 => 1.24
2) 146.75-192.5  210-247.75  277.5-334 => 1.87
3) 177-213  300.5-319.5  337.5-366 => 1.25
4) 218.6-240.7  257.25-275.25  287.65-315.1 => -1.23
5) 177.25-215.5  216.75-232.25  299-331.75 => 0.41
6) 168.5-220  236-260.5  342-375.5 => 1.52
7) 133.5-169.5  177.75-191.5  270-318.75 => 0.99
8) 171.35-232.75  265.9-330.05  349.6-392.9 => 3.86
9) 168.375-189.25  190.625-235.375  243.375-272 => 0.65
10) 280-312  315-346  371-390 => -1.89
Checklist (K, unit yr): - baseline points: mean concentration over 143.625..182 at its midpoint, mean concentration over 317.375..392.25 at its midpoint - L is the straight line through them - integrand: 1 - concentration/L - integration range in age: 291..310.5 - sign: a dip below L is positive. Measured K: 2.9 yr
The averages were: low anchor 92.4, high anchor 66.9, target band 62.9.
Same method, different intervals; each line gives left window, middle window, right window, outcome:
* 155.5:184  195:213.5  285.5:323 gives 0.4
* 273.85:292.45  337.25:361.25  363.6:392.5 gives 0.5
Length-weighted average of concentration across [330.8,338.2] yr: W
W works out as 70.4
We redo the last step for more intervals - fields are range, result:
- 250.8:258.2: 68.3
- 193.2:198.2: 84.8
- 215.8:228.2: 77.6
